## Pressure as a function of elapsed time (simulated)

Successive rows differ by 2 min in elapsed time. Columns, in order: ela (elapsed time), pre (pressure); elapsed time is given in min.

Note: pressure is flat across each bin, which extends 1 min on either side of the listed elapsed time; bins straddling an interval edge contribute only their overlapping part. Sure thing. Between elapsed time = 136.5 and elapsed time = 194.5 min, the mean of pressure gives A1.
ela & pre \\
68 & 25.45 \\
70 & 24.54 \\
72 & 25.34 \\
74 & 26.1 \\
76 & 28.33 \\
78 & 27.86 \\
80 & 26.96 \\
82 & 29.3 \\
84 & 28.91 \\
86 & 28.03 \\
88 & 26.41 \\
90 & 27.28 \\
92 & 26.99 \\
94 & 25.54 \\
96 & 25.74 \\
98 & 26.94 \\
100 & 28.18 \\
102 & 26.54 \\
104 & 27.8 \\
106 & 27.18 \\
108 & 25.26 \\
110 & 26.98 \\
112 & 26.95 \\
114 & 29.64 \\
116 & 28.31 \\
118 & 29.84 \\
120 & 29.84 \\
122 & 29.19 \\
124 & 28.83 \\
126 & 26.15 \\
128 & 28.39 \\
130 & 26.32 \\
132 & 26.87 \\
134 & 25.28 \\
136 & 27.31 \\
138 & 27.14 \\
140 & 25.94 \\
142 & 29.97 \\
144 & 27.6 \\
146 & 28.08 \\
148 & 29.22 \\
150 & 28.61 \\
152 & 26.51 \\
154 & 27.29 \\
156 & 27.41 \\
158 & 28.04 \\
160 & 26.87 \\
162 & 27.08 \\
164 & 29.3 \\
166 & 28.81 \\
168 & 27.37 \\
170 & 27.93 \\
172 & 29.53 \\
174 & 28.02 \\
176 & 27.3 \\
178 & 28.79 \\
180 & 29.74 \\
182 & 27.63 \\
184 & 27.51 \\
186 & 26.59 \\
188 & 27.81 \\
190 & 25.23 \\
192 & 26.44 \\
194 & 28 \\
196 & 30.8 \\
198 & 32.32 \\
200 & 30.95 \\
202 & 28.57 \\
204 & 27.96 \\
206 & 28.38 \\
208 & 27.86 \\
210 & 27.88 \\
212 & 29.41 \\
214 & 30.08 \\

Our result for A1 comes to 27.8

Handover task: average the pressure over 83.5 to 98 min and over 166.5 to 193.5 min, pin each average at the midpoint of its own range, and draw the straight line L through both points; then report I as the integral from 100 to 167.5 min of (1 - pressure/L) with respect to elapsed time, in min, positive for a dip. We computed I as -1.0 min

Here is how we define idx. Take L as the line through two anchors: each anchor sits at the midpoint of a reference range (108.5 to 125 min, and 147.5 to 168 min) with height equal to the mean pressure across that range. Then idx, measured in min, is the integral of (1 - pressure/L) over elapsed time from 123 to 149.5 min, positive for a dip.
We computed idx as 0.7 min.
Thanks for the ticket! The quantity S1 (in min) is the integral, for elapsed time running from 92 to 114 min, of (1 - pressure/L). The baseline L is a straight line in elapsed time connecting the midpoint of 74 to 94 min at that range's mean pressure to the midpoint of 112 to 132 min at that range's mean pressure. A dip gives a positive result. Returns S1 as 0.9 min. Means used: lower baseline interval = 27.6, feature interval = 26.9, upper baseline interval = 28.3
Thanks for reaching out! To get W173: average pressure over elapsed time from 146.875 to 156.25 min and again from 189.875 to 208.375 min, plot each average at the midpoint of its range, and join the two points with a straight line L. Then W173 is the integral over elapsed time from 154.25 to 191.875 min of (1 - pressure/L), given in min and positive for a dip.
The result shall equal 0.7 min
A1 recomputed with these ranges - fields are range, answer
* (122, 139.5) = 27.1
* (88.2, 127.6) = 27.5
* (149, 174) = 27.9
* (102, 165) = 27.7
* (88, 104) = 26.8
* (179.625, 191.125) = 27.3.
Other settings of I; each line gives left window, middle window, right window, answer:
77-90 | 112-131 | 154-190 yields -0.4 min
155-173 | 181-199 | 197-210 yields 0.5 min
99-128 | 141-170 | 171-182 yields 0.4 min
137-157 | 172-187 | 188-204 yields 0.2 min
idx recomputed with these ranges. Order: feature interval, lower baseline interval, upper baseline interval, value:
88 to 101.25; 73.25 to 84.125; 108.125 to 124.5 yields 0.7 min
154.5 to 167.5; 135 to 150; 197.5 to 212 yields 0.2 min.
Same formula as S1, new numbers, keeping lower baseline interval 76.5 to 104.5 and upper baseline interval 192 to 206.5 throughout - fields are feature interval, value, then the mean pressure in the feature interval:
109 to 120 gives -0.3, 28.5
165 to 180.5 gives 0.3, 28.4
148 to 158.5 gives 0.3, 27.7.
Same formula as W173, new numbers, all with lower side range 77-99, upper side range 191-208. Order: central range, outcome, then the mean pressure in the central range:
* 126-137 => 0.5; 26.8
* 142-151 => -0.1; 28.6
